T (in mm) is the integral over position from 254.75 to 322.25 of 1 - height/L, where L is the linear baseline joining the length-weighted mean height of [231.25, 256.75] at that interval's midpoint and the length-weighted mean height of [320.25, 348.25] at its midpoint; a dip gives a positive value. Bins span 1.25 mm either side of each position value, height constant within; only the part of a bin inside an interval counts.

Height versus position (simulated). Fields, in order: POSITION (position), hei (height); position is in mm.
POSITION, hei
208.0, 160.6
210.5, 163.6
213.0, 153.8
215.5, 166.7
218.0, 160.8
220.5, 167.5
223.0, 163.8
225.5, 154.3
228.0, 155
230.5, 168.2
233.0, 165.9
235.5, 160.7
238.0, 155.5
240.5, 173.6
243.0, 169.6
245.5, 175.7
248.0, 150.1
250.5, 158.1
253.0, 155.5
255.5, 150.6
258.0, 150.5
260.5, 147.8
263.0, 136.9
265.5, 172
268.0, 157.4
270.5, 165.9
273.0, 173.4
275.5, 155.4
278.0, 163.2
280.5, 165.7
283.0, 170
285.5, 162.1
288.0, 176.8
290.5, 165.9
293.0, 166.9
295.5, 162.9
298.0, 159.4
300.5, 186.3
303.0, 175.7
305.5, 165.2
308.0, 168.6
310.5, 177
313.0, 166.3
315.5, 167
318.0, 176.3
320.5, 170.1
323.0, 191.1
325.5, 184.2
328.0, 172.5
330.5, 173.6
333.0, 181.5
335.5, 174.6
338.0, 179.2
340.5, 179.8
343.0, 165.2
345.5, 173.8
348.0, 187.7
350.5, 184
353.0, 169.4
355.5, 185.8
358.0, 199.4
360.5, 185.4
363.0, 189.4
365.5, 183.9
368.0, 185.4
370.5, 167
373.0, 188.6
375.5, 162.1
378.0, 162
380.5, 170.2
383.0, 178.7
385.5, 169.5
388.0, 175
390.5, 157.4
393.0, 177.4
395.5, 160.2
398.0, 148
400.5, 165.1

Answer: 1.7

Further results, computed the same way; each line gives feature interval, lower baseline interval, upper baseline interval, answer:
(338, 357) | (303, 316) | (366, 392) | -0.82 mm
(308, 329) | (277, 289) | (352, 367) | 0.10 mm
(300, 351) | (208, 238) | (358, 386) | -0.95 mm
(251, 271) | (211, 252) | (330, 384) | 1.44 mm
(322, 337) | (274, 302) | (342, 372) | -0.31 mm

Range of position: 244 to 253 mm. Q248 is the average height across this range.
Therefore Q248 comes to 161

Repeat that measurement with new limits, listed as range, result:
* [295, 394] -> 176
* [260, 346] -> 170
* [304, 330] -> 174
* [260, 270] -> 155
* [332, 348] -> 177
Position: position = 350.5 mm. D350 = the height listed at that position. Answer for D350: 184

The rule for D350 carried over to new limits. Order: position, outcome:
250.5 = 158.1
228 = 155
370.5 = 167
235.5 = 160.7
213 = 153.8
